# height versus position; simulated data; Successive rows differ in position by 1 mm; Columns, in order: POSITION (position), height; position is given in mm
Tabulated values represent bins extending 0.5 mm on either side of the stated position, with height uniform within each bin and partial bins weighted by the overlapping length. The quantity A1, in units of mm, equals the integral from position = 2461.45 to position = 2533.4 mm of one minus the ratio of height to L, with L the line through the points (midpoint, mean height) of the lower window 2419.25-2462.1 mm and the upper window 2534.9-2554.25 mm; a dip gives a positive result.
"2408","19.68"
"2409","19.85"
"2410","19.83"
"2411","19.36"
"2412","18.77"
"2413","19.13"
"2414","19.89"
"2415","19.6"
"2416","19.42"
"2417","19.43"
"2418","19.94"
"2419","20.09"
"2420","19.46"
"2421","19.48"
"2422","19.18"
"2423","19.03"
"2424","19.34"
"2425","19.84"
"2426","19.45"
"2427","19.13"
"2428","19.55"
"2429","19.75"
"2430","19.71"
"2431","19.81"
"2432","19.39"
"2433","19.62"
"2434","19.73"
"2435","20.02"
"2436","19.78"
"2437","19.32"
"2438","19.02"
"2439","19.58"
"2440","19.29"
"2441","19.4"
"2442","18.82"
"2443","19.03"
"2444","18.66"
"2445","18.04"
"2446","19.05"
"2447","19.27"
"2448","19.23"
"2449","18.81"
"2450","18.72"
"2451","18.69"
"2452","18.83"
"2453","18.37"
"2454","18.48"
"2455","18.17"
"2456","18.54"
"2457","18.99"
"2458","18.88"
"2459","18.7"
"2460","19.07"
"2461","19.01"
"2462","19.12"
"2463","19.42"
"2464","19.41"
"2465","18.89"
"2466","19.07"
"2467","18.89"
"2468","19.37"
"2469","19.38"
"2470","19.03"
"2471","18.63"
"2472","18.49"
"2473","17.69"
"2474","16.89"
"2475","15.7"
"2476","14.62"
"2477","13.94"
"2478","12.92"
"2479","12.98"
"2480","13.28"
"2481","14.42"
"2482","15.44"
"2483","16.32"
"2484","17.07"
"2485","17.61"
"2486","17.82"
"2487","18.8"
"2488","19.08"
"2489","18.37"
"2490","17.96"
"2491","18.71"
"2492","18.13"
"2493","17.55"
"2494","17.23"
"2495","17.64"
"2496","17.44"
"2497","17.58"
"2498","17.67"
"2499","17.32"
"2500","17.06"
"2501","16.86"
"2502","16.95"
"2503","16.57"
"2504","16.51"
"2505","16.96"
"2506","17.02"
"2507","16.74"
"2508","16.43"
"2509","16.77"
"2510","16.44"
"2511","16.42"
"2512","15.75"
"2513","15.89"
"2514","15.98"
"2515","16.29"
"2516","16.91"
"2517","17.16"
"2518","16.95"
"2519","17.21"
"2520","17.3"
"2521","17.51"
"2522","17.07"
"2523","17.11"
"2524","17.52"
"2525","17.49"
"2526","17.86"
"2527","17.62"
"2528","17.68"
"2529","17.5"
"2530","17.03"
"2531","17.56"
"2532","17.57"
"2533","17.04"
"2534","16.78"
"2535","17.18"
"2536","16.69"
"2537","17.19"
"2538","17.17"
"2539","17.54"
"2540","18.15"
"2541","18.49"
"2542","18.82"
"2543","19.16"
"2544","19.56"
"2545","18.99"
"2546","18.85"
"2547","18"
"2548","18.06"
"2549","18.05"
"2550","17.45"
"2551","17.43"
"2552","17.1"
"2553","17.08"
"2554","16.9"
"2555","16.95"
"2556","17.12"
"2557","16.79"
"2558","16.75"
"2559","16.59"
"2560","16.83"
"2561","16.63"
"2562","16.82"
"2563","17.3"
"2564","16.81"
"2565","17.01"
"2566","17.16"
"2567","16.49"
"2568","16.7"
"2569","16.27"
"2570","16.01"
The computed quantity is 5.1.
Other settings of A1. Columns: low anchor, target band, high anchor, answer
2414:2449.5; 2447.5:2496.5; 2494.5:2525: 1.0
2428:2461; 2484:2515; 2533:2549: 2.1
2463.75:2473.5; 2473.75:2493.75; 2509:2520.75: 1.9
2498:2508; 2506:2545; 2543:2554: 0.5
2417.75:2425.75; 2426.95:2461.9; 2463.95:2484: -1.5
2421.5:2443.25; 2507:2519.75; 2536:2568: 1.1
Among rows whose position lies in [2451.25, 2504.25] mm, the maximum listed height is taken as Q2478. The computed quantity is 19.42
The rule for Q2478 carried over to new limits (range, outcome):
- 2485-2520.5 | 19.08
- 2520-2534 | 17.86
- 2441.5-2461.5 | 19.27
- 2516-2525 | 17.52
